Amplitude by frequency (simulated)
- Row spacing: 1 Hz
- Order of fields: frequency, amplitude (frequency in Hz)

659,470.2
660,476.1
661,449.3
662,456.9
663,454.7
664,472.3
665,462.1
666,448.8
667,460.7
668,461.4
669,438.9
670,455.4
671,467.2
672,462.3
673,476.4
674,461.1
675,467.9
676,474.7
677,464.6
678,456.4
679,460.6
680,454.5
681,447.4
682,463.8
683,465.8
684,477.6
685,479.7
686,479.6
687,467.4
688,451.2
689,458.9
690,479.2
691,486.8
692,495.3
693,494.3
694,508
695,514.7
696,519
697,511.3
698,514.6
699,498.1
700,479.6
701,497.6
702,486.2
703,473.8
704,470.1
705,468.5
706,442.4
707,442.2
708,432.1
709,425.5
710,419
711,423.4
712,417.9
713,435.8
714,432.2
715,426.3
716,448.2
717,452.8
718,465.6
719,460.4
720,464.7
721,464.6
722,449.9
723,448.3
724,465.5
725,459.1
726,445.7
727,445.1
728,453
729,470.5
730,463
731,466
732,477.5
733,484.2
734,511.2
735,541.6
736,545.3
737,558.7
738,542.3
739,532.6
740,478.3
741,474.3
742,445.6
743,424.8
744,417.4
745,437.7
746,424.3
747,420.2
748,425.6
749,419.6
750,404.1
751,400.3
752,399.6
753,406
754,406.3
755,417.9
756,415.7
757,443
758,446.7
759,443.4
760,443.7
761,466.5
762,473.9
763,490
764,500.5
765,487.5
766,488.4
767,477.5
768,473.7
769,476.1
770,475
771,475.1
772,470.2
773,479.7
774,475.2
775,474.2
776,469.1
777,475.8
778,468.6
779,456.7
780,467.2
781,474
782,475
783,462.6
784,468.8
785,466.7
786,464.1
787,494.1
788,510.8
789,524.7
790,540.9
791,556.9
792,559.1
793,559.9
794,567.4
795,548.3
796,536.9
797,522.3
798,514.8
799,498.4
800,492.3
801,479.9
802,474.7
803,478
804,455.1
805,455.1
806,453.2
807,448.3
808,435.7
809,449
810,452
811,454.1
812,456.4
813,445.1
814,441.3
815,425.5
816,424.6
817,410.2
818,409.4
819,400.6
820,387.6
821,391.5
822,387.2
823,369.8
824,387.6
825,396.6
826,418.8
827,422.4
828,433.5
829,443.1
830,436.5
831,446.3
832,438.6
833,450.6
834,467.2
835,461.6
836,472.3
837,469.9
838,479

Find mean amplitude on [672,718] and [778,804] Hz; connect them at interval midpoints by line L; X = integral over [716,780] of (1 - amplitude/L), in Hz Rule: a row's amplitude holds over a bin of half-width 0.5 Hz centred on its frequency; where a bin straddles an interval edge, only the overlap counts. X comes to 3.2 Hz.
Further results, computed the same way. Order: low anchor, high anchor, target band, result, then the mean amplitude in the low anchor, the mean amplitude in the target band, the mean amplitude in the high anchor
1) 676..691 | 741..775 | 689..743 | -1.8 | 466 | 473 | 448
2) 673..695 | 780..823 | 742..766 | 1.8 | 472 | 437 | 471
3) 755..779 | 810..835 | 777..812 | -3.4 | 468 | 489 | 424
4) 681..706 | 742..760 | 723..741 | -1.9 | 483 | 489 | 422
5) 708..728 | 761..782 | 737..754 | 0.6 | 445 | 443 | 476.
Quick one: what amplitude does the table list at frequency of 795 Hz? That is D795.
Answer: 548.3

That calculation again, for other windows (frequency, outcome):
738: 542.3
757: 443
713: 435.8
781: 474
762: 473.9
